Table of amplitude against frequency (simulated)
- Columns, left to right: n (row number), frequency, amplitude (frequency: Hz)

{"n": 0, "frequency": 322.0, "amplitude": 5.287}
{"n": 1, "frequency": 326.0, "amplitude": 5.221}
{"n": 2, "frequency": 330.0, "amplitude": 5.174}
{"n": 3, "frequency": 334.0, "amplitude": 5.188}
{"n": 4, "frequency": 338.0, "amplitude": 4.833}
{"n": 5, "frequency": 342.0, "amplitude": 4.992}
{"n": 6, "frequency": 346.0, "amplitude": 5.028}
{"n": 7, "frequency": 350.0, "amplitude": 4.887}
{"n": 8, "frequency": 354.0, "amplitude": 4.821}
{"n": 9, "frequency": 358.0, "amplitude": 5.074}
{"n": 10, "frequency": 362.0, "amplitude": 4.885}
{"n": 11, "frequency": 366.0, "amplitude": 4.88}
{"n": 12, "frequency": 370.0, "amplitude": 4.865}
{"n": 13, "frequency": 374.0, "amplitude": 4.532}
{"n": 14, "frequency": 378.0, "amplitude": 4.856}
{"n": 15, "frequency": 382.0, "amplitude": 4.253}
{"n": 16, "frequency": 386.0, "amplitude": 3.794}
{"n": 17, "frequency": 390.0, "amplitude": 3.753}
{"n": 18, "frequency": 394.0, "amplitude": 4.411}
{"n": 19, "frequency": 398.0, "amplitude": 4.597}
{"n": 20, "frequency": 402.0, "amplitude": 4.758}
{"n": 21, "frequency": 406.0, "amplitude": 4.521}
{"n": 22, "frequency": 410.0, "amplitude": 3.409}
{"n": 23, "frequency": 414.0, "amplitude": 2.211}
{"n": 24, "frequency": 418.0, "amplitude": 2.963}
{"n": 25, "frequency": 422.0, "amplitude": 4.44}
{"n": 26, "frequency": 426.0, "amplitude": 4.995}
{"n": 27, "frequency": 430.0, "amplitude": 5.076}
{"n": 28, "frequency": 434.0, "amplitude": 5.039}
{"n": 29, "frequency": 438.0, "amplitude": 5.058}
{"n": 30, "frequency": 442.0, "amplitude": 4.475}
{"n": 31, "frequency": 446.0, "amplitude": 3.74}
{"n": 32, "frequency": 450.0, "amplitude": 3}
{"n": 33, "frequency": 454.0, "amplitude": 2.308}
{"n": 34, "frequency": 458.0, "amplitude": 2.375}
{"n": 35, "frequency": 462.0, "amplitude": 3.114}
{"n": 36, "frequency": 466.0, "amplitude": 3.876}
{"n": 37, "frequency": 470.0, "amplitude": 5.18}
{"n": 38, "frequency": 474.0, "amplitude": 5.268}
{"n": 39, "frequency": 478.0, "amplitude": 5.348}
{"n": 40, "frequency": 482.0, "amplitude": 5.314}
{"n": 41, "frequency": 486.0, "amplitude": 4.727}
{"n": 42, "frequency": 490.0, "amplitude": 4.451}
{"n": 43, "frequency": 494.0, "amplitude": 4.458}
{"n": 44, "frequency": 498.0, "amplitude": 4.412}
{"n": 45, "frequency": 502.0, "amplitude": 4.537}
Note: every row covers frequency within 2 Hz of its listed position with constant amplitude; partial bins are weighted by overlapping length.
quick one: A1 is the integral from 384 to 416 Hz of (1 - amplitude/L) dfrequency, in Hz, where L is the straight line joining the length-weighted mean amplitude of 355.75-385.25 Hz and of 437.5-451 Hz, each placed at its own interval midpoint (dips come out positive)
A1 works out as 3.8 Hz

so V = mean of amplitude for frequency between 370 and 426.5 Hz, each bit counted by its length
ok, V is 4.11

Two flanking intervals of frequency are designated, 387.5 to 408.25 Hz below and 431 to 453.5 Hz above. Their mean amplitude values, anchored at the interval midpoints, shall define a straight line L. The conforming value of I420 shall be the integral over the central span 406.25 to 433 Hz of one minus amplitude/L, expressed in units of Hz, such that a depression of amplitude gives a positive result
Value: 2.1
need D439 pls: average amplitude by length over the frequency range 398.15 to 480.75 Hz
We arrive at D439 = 4.08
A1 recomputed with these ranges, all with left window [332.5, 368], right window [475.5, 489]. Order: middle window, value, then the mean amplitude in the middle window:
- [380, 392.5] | 2.6 Hz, 3.95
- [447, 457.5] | 4.9 Hz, 2.72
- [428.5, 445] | 0.7 Hz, 4.84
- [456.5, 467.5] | 4.2 Hz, 3.12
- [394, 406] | 0.9 Hz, 4.61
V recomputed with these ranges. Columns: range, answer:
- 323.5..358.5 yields 5.03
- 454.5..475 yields 3.78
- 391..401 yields 4.45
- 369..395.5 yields 4.33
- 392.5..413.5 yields 4.19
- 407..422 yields 3.18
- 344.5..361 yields 4.95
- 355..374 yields 4.88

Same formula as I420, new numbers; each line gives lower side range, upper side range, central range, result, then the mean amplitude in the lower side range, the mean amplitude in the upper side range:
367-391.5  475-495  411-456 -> 6.96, 4.38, 4.9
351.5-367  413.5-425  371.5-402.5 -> -0.82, 4.92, 3.49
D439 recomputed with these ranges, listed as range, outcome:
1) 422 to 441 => 4.95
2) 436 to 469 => 3.54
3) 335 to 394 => 4.67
